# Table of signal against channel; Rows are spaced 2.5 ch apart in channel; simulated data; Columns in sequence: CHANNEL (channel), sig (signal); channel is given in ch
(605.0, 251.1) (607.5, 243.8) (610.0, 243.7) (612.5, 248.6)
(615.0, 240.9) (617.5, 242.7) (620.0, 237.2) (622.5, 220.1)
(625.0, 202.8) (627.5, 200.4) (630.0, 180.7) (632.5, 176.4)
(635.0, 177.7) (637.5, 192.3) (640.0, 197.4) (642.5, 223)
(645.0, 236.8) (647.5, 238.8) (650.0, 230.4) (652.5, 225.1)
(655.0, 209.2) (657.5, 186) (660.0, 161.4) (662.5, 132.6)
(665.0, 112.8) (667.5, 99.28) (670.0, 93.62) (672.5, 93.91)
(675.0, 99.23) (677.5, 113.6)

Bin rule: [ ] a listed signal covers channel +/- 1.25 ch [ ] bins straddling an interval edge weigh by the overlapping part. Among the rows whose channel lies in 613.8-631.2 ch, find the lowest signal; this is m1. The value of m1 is 180.7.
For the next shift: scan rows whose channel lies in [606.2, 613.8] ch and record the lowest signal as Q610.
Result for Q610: 243.7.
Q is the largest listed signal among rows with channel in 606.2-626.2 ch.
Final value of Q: 248.6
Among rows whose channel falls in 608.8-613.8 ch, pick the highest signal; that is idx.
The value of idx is 248.6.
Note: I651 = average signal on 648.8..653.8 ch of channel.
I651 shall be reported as 228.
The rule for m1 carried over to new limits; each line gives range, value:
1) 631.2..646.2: 176.4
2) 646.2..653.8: 225.1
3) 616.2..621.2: 237.2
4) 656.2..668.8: 99.28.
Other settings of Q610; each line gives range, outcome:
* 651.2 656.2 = 209.2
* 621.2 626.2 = 202.8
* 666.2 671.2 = 93.62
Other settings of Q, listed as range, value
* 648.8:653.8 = 230.4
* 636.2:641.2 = 197.4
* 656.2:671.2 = 186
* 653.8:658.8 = 209.2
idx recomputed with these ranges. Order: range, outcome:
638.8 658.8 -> 238.8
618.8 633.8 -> 237.2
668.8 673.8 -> 93.91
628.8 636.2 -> 180.7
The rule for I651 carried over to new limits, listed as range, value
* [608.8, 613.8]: 246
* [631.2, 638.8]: 182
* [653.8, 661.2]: 186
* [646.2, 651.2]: 235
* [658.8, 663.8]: 147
